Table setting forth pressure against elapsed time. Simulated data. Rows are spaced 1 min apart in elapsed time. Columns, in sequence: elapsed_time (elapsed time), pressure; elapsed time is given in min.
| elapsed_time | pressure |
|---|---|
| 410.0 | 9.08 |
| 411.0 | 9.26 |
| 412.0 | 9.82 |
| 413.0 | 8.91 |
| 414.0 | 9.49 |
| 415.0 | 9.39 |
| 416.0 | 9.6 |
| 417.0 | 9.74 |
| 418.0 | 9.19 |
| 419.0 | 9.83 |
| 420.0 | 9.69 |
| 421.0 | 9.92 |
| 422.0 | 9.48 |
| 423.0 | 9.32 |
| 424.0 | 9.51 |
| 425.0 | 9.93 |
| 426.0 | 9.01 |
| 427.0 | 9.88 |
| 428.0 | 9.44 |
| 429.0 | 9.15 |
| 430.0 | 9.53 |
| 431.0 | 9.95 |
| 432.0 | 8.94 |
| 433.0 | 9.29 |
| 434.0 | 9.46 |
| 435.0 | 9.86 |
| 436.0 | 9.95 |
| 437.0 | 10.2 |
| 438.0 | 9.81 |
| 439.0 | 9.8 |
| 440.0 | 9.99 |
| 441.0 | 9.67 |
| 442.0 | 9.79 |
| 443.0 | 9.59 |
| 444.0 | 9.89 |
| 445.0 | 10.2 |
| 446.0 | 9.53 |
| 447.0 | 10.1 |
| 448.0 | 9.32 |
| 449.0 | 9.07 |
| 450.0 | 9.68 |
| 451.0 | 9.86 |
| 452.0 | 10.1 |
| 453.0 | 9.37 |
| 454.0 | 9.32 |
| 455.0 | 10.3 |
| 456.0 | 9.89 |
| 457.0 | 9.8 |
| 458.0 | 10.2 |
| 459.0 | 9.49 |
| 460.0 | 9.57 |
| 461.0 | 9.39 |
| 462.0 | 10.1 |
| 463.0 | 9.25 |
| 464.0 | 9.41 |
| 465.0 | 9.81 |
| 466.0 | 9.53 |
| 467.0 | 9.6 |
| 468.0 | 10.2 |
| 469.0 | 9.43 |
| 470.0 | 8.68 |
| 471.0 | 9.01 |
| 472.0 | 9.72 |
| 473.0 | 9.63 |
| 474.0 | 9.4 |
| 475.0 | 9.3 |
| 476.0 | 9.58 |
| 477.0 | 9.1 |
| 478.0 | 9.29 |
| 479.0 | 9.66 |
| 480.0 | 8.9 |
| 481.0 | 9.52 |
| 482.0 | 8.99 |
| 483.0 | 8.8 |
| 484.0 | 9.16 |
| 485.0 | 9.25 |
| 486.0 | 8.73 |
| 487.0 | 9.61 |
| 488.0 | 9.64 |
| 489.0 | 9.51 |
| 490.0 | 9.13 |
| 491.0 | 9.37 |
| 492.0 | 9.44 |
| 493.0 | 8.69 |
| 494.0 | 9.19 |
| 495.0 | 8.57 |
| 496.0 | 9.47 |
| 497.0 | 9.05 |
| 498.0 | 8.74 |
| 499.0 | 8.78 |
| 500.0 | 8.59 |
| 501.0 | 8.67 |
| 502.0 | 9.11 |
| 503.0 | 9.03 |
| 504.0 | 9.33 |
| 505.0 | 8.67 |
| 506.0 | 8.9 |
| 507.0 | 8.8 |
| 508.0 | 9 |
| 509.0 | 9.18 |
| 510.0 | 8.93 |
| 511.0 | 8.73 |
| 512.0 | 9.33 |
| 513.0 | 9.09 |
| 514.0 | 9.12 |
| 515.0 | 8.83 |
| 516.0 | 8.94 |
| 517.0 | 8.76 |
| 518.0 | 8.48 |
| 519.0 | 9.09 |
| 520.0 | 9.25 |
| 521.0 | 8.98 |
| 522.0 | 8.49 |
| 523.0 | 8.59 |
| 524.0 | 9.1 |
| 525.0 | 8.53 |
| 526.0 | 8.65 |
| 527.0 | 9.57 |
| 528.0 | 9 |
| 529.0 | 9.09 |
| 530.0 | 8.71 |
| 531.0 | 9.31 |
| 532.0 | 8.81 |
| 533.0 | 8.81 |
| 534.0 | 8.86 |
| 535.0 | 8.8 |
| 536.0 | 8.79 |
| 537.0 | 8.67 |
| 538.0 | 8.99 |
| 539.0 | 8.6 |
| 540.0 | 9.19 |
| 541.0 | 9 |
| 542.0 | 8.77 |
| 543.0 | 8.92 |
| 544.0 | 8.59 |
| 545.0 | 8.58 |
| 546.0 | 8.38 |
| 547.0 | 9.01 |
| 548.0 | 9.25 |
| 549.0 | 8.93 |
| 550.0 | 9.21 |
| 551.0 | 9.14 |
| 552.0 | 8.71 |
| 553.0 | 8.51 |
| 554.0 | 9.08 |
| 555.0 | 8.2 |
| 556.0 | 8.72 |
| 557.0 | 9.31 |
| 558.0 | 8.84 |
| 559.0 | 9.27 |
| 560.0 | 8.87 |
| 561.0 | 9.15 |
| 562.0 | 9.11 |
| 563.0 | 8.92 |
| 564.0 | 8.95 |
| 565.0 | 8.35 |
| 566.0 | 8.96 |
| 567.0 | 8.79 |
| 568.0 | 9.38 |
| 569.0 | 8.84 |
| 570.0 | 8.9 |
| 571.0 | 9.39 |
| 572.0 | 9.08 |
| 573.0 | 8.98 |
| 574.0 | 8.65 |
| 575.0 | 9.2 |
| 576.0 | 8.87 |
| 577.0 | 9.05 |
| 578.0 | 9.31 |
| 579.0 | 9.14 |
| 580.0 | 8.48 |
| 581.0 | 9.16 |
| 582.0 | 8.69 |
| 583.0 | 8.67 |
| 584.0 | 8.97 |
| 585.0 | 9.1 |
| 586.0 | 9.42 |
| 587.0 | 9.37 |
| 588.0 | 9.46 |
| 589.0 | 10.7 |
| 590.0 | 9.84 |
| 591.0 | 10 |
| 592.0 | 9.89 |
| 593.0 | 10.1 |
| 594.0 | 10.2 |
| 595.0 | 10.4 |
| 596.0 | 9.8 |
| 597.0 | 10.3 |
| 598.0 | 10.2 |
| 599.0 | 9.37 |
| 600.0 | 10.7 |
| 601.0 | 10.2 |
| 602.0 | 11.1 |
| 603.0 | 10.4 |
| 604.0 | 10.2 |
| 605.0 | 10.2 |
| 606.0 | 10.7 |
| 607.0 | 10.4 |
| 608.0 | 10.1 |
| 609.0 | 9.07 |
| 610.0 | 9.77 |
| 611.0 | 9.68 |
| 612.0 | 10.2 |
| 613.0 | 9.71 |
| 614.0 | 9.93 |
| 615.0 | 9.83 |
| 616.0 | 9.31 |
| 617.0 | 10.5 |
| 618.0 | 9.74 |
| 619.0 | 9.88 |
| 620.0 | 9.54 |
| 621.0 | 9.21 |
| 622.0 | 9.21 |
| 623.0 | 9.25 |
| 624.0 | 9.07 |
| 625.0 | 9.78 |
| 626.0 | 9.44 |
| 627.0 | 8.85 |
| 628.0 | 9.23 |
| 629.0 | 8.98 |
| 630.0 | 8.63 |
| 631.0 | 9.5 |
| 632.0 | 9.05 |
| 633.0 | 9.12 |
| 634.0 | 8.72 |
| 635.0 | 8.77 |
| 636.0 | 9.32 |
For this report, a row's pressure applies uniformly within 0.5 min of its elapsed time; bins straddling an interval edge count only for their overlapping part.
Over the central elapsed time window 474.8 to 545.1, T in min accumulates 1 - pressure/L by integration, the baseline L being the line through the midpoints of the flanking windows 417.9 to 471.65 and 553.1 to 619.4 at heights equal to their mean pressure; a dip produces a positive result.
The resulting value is 4.2 min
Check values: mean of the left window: 9.64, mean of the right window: 9.49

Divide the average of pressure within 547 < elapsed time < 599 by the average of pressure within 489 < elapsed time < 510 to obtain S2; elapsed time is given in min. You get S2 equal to 1.02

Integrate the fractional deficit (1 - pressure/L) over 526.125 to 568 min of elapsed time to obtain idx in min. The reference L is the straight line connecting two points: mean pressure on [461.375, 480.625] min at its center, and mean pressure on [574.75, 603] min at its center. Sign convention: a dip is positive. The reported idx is 3.0 min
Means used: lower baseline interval 9.45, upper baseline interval 9.65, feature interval 8.9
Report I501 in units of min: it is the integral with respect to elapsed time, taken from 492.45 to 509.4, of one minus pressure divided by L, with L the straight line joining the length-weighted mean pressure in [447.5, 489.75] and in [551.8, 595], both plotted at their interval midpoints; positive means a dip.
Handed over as 0.8 min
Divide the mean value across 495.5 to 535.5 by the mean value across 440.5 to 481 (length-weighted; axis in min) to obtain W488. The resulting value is 0.93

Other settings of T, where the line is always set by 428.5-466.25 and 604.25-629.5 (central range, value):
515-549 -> 2.9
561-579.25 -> 1.3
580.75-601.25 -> -0.1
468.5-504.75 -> 1.9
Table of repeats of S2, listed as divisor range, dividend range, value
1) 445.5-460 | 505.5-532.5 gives 0.92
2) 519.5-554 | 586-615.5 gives 1.13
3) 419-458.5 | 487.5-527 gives 0.93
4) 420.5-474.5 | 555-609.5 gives 0.98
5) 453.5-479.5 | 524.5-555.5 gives 0.93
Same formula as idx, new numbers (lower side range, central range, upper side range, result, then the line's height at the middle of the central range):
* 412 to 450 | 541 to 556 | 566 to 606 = 1.2 min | 9.57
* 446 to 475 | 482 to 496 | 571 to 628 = 0.7 min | 9.62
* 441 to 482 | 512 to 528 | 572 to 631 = 1.1 min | 9.6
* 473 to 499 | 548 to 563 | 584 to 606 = 1.2 min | 9.73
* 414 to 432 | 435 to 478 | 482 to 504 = -1.5 min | 9.32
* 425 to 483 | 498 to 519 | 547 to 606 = 1.3 min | 9.48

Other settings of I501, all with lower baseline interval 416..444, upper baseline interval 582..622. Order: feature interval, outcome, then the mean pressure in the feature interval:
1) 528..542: 1.27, 8.89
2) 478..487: 0.50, 9.16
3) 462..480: 0.45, 9.45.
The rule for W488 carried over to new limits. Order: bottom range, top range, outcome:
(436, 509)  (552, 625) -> 1.01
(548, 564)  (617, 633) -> 1.04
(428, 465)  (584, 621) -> 1.03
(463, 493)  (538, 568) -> 0.95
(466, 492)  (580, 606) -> 1.05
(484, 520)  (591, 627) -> 1.10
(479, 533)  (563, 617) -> 1.06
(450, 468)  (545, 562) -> 0.92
